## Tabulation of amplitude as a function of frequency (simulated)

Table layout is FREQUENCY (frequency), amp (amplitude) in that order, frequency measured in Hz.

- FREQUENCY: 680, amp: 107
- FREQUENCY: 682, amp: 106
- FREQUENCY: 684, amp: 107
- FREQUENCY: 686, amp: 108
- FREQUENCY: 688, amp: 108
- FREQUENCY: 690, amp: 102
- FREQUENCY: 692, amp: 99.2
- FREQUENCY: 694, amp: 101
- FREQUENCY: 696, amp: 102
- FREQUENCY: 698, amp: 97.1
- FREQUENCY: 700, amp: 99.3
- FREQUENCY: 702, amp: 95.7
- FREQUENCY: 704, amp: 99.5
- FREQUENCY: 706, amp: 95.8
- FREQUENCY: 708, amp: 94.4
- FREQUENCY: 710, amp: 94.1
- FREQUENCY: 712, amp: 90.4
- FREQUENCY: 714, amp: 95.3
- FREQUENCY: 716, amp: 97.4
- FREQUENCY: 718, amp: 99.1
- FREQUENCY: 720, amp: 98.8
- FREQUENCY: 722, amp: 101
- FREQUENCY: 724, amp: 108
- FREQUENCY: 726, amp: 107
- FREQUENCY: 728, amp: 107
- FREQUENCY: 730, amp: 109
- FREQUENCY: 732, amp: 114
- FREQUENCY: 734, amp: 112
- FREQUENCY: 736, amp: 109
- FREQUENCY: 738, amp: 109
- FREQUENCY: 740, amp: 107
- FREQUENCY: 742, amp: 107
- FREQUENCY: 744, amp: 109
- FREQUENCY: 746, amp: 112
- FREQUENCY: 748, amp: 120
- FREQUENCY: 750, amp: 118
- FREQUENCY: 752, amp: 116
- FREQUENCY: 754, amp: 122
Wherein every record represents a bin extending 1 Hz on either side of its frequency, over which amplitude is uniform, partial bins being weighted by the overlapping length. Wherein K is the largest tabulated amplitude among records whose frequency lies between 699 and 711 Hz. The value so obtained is 99.5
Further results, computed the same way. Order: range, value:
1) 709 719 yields 99.1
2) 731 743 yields 114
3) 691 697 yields 102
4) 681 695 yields 108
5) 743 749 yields 120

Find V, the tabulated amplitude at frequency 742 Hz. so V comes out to 107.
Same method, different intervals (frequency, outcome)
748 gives 120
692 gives 99.2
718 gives 99.1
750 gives 118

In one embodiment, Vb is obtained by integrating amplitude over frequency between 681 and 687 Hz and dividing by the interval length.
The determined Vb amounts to 107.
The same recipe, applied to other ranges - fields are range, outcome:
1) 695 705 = 98.7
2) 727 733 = 110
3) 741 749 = 112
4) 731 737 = 112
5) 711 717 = 94.4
